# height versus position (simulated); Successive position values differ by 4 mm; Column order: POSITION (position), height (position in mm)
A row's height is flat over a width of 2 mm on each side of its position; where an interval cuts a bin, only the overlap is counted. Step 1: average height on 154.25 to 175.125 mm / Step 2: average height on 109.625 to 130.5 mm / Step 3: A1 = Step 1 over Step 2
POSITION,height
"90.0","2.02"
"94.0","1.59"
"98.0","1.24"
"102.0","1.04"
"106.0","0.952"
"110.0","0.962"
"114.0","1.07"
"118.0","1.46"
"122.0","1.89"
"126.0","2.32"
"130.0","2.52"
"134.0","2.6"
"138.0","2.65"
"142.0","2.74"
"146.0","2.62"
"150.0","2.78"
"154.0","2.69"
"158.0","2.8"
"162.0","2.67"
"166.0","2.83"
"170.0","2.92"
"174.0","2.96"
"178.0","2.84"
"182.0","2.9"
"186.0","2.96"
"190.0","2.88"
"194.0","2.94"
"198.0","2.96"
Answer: 1.66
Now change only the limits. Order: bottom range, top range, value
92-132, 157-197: 1.91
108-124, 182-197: 2.17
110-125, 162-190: 1.97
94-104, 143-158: 2.21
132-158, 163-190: 1.08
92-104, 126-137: 1.96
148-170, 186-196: 1.05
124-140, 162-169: 1.11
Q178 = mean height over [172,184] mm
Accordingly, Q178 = 2.9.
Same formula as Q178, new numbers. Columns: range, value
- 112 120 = 1.27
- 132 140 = 2.62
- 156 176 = 2.84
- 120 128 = 2.1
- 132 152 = 2.68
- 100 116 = 1.01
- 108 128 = 1.54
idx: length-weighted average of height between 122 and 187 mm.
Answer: 2.71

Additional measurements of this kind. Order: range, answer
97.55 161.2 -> 2.05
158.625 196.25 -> 2.88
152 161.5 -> 2.73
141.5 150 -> 2.69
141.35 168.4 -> 2.74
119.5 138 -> 2.34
